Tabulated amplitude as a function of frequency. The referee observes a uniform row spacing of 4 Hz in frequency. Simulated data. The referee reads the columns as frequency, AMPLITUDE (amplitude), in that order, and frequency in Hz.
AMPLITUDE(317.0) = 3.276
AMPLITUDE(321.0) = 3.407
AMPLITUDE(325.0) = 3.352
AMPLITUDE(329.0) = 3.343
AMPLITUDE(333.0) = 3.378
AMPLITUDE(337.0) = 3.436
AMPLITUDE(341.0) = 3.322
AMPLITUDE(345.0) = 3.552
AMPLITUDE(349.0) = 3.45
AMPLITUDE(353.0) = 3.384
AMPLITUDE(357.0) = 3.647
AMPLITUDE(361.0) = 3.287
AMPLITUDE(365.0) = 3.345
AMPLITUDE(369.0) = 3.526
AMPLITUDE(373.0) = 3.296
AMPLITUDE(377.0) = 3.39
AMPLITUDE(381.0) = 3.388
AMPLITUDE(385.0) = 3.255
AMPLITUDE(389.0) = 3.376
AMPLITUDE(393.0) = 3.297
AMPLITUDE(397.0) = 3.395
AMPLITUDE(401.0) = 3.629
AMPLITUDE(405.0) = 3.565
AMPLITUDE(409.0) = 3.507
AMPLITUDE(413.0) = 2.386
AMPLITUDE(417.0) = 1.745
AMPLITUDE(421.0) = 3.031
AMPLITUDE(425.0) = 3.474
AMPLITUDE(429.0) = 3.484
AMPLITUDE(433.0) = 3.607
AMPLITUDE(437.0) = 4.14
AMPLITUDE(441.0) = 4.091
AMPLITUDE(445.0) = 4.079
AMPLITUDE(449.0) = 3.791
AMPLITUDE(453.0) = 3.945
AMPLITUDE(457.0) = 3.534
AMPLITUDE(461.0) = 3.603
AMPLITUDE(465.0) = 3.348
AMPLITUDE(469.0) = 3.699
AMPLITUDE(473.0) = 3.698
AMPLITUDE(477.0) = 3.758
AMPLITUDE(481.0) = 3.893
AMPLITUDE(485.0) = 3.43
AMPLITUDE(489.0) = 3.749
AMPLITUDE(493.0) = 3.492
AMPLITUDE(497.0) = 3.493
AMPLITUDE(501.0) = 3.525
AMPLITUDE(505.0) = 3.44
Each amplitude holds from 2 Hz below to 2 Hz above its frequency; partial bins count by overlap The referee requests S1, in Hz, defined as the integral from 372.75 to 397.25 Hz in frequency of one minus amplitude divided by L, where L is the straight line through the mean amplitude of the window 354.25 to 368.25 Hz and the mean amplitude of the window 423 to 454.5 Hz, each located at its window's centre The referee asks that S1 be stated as 1.5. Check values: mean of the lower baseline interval 3.43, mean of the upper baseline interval 3.82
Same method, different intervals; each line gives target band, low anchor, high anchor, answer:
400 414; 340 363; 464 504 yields 0.8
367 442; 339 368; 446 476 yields 4.5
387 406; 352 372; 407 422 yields -3.5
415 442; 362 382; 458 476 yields 1.3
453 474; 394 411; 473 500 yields 0.0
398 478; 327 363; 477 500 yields 1.2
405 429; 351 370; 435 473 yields 4.7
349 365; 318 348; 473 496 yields 0.0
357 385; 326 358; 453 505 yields 0.7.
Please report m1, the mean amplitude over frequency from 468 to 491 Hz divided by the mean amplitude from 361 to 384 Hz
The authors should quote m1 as 1.10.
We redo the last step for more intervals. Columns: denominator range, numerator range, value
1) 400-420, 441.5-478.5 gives 1.27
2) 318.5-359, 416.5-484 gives 1.06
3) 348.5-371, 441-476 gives 1.09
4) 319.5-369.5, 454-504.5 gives 1.06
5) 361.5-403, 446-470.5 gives 1.08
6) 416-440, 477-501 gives 1.08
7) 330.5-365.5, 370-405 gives 0.99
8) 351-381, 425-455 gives 1.13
